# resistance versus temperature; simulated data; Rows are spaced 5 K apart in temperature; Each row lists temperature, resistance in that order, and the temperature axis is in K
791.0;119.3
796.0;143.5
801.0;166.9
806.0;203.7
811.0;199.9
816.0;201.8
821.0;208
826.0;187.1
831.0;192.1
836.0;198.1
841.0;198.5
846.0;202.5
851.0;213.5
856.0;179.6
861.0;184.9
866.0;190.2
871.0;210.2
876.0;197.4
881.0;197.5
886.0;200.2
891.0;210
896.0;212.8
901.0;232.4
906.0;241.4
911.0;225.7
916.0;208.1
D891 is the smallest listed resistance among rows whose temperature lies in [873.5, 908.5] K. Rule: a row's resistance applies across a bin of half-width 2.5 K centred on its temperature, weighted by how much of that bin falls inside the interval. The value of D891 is 197.4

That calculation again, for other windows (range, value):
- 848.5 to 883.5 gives 179.6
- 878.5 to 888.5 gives 197.5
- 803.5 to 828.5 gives 187.1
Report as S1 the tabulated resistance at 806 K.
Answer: 203.7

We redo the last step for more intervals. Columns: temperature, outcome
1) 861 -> 184.9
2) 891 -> 210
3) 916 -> 208.1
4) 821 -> 208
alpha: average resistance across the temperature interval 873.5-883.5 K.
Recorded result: 197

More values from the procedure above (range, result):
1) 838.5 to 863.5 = 196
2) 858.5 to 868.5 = 188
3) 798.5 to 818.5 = 193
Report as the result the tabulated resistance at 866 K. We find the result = 190.2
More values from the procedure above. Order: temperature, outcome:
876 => 197.4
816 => 201.8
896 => 212.8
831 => 192.1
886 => 200.2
